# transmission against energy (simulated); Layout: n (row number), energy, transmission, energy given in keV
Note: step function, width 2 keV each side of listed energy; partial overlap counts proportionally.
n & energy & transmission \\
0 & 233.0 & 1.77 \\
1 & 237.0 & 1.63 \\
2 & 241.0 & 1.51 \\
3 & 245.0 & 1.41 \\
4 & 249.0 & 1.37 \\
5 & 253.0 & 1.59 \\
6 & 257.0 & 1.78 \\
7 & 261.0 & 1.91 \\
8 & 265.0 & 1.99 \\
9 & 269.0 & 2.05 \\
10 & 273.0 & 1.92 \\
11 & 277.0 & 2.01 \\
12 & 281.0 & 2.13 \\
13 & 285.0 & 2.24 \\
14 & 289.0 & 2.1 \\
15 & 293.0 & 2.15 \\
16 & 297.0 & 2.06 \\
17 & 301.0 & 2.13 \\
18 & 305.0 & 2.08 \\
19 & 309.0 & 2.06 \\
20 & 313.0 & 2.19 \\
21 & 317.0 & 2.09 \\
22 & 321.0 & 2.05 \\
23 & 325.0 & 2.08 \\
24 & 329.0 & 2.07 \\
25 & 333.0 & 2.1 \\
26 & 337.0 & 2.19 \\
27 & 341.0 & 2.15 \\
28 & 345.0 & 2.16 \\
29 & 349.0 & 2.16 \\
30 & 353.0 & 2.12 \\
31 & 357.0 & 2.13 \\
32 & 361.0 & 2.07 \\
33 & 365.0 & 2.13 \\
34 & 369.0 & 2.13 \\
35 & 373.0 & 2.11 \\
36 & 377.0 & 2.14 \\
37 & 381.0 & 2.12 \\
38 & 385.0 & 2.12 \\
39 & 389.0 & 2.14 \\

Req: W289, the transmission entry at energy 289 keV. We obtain 2.1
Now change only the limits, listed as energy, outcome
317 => 2.09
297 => 2.06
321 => 2.05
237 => 1.63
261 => 1.91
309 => 2.06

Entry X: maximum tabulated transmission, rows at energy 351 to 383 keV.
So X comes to 2.14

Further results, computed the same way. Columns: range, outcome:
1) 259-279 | 2.05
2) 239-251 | 1.51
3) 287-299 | 2.15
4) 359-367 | 2.13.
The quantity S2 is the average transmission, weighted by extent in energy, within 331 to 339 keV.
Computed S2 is 2.15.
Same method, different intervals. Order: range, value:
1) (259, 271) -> 1.98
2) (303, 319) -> 2.1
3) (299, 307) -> 2.1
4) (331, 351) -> 2.15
